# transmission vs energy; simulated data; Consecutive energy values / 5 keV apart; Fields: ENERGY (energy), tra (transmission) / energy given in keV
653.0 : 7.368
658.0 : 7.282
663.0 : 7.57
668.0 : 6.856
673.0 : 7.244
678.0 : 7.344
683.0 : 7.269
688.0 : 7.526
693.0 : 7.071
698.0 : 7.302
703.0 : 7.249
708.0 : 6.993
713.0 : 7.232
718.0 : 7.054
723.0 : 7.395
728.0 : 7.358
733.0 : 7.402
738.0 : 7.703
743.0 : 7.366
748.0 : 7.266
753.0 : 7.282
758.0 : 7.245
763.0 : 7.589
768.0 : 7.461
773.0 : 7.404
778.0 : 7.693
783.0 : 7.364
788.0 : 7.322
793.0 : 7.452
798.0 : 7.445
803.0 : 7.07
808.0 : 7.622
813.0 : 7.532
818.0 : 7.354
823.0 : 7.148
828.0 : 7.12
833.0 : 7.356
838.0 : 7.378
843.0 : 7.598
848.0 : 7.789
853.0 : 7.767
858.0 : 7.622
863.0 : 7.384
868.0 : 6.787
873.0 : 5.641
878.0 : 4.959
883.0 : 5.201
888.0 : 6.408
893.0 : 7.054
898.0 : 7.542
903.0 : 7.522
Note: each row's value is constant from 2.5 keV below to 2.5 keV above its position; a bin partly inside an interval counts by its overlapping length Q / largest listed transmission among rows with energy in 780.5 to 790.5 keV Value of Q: 7.364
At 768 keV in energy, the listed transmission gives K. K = 7.461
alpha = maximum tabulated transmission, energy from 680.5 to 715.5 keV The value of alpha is 7.526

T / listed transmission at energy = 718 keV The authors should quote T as 7.054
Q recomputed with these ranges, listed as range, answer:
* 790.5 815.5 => 7.622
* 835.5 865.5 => 7.789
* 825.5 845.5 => 7.598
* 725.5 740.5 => 7.703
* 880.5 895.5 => 7.054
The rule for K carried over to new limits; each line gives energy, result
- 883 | 5.201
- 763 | 7.589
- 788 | 7.322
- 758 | 7.245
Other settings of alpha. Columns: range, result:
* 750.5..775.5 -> 7.589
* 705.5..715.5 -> 7.232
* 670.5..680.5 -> 7.344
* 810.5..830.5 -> 7.532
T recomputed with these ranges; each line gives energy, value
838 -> 7.378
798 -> 7.445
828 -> 7.12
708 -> 6.993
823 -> 7.148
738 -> 7.703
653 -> 7.368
